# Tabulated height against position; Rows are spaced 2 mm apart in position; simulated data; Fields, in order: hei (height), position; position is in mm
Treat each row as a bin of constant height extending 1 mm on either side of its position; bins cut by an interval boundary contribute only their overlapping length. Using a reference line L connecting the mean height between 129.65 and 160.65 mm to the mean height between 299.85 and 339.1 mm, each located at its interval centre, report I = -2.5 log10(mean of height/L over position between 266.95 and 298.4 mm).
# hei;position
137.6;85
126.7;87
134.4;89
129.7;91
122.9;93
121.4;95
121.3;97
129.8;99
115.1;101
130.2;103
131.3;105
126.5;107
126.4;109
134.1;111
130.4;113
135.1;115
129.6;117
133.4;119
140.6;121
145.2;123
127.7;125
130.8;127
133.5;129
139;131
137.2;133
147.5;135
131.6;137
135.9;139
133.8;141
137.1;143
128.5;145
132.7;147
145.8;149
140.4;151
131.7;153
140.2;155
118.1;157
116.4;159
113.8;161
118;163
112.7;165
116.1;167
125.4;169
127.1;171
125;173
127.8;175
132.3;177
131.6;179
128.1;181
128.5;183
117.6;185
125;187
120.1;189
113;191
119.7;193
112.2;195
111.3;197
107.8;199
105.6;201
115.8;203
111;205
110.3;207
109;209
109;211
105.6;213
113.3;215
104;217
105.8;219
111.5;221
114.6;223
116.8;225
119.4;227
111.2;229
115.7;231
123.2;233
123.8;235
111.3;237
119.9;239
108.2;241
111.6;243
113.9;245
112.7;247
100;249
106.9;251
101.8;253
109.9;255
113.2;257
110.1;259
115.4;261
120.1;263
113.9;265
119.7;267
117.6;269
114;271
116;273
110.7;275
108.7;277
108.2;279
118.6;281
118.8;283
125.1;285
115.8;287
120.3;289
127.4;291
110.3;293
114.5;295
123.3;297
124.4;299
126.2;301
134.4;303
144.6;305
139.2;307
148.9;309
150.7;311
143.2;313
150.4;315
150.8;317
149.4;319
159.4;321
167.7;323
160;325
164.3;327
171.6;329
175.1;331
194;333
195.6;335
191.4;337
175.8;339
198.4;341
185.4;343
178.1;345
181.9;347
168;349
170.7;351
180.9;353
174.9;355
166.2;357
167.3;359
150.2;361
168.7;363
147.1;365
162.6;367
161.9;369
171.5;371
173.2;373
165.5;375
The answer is 0.299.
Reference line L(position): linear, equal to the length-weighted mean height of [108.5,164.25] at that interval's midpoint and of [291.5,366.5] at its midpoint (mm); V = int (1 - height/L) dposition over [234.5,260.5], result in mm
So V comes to 6.5 mm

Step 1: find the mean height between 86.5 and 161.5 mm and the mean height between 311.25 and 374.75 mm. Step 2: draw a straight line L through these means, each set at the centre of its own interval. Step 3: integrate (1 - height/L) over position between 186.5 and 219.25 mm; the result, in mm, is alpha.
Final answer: 7.5 mm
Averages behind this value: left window 131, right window 169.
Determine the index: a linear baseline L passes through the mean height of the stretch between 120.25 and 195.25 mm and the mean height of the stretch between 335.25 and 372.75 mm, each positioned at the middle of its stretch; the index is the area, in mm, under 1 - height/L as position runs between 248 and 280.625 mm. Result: 8.7 mm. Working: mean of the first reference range 129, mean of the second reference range 173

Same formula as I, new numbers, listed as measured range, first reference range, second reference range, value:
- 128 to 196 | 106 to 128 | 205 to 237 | -0.03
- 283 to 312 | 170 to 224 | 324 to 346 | 0.26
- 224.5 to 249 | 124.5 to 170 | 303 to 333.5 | 0.24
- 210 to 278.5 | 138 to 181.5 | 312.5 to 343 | 0.31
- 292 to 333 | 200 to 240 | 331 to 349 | 0.16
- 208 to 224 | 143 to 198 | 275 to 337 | 0.19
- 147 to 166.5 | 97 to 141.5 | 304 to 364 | 0.10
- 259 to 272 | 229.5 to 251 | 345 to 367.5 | 0.08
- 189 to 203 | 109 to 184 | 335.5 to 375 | 0.24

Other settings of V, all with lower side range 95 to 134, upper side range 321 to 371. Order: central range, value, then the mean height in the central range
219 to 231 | 2.94 mm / 114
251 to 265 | 4.06 mm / 112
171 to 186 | 1.62 mm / 127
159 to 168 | 1.59 mm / 115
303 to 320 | 2.07 mm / 146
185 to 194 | 1.58 mm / 119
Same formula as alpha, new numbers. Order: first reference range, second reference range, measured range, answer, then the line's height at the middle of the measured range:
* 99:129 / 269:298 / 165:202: 1.4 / 125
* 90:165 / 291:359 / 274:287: 3.2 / 153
